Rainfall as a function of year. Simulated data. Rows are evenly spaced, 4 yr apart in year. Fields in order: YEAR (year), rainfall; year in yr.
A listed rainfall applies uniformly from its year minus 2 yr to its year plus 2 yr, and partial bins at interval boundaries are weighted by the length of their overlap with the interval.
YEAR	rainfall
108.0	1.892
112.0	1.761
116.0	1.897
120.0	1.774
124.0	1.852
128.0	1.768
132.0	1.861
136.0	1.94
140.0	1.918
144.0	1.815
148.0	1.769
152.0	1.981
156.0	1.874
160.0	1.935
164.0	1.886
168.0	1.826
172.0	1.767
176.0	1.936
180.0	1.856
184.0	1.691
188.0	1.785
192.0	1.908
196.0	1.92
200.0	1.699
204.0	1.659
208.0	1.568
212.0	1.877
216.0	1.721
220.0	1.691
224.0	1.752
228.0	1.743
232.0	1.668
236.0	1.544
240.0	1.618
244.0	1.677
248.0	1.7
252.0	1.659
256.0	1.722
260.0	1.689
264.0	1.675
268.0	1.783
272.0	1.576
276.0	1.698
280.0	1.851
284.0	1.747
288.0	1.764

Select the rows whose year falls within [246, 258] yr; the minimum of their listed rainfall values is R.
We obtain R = 1.659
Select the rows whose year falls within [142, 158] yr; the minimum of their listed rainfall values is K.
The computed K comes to 1.769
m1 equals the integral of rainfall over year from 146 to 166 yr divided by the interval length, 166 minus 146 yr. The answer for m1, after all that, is 1.89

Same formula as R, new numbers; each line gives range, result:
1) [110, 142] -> 1.761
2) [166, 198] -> 1.691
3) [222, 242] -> 1.544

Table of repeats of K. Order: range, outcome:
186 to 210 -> 1.568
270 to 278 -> 1.576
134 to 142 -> 1.918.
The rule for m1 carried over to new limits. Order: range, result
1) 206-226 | 1.72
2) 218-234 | 1.71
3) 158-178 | 1.87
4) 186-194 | 1.85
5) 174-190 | 1.82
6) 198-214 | 1.7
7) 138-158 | 1.87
